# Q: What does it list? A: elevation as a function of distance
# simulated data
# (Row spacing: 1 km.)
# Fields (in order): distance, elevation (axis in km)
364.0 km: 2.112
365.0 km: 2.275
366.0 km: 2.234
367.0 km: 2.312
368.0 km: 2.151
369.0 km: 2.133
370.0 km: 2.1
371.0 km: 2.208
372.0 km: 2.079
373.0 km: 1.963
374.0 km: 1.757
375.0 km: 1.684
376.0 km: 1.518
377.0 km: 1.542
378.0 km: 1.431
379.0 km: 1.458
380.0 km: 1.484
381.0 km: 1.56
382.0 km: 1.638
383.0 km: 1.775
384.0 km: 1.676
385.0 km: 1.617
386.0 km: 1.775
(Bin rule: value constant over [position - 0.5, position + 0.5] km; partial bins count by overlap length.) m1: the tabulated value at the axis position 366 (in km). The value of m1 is 2.234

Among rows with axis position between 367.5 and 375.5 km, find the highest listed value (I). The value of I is 2.208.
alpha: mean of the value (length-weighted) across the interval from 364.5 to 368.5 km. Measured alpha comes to 2.24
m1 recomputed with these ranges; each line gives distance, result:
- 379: 1.458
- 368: 2.151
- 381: 1.56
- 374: 1.757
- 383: 1.775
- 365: 2.275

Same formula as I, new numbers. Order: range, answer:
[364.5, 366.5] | 2.275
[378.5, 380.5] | 1.484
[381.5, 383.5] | 1.775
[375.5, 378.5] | 1.542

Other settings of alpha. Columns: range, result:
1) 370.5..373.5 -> 2.08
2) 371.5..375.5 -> 1.87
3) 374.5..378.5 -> 1.54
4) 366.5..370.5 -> 2.17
